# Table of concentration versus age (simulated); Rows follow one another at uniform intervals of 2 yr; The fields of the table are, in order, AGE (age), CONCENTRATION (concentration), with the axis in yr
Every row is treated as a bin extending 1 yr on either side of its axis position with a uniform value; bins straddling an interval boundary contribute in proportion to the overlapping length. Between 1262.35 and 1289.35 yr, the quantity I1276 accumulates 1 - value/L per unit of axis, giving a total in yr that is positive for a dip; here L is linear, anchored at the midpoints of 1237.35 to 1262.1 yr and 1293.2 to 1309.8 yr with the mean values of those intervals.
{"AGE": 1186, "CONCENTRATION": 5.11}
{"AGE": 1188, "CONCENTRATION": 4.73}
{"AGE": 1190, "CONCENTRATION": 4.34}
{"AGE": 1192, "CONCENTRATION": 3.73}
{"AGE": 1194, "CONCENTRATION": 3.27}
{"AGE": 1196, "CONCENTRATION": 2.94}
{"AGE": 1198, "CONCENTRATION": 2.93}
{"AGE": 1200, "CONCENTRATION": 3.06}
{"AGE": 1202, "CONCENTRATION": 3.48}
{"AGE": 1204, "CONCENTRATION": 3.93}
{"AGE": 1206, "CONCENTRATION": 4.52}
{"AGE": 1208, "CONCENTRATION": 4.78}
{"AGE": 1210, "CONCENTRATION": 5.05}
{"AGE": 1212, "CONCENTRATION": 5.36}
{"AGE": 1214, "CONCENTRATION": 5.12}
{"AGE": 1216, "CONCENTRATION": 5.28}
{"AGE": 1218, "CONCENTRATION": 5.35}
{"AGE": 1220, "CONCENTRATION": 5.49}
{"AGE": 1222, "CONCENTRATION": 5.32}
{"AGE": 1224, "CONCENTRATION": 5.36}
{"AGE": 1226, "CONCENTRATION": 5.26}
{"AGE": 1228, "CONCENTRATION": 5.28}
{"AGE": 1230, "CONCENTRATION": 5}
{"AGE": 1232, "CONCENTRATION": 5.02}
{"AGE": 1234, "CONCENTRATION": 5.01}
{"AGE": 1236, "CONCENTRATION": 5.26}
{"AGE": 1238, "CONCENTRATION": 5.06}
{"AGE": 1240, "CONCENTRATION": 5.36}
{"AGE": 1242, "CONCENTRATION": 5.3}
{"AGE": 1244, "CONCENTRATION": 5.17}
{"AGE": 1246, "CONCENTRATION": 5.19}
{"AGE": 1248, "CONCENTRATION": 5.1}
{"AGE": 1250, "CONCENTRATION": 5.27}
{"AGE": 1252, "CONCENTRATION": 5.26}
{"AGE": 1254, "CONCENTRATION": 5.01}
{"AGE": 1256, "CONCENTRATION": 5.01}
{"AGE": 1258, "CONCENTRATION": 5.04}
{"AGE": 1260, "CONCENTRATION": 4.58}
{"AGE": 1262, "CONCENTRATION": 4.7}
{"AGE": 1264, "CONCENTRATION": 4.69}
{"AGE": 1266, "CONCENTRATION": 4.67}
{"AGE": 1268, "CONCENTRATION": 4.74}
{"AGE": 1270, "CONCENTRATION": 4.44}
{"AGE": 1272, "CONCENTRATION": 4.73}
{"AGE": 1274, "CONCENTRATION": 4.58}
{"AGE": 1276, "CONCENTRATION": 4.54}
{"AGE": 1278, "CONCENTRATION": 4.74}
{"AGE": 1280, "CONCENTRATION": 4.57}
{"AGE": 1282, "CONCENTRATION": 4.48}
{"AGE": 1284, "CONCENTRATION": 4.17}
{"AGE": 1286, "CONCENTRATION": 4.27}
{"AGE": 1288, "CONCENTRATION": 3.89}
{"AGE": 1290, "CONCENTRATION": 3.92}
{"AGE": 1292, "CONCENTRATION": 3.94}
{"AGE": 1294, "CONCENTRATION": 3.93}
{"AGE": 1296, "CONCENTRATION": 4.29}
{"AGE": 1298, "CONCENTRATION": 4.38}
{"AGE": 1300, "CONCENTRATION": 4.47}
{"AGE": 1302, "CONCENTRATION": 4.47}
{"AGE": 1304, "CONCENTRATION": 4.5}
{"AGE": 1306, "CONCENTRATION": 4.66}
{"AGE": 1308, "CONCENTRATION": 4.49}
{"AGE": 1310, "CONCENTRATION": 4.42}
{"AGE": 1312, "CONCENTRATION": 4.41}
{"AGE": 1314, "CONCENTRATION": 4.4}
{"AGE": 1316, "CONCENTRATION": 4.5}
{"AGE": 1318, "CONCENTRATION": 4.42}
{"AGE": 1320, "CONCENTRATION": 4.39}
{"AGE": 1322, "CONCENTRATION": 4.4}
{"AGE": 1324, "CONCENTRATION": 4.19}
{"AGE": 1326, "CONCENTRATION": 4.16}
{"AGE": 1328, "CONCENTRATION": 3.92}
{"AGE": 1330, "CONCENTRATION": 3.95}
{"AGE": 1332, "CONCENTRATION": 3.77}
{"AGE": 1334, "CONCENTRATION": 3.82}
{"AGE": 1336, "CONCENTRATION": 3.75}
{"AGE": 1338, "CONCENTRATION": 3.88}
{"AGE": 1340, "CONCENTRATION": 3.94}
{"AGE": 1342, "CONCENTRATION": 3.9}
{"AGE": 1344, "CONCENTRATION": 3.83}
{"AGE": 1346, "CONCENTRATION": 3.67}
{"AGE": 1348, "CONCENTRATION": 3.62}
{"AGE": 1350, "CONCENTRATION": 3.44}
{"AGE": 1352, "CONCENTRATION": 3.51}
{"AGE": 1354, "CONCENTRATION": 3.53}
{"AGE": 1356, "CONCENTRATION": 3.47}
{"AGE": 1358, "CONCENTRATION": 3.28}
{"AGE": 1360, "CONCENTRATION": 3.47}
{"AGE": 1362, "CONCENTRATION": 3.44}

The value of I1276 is 1.4 yr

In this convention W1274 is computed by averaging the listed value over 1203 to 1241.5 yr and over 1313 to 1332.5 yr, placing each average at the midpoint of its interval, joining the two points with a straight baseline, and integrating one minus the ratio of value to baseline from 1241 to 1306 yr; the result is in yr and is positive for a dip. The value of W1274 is 0.4 yr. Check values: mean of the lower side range 5.1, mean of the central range 4.63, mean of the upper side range 4.22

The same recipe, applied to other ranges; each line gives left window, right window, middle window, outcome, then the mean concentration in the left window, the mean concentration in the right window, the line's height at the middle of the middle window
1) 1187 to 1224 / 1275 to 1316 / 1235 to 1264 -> -4.67 yr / 4.4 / 4.35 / 4.37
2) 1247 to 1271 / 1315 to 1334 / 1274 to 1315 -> 1.25 yr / 4.88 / 4.17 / 4.49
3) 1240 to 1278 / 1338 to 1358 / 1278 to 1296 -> 1.28 yr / 4.9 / 3.65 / 4.51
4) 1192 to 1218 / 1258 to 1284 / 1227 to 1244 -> -3.03 yr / 4.17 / 4.62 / 4.38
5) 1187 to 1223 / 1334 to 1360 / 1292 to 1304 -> -1.21 yr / 4.37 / 3.65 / 3.9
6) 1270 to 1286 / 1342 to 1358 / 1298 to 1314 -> -1.24 yr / 4.52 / 3.58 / 4.16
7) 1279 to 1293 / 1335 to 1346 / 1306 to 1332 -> -2.10 yr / 4.18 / 3.84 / 3.97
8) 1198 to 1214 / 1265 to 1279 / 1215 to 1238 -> -4.43 yr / 4.28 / 4.63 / 4.39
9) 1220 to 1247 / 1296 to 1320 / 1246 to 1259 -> -0.27 yr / 5.21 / 4.46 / 5.02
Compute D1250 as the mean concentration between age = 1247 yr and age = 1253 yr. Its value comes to 5.21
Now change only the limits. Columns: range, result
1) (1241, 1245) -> 5.23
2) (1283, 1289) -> 4.11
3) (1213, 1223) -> 5.31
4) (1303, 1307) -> 4.58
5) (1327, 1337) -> 3.84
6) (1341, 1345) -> 3.87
